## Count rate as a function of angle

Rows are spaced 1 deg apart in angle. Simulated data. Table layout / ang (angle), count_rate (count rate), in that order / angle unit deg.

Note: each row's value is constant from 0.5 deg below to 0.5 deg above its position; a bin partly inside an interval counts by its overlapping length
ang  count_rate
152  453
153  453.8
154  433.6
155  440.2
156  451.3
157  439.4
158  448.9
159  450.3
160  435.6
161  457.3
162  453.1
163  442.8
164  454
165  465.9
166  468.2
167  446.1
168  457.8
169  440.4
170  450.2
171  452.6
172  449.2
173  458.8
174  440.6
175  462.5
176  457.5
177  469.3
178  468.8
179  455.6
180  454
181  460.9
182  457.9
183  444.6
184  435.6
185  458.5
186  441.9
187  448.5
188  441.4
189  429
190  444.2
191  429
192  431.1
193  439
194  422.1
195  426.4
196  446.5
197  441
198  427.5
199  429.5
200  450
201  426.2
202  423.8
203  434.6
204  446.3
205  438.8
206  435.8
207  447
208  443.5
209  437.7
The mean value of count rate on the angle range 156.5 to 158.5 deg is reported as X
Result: 444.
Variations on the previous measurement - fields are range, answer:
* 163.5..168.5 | 458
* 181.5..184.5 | 446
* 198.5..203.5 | 433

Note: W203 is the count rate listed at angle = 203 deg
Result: 434.6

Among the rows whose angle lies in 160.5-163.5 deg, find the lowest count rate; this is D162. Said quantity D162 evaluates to 442.8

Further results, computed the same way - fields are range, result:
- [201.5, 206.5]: 423.8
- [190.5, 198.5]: 422.1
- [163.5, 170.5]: 440.4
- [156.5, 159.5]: 439.4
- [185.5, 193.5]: 429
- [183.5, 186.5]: 435.6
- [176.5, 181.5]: 454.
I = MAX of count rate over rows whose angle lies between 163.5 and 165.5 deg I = 465.9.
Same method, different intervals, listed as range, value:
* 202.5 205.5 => 446.3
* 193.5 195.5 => 426.4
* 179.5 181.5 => 460.9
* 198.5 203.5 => 450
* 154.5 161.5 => 457.3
